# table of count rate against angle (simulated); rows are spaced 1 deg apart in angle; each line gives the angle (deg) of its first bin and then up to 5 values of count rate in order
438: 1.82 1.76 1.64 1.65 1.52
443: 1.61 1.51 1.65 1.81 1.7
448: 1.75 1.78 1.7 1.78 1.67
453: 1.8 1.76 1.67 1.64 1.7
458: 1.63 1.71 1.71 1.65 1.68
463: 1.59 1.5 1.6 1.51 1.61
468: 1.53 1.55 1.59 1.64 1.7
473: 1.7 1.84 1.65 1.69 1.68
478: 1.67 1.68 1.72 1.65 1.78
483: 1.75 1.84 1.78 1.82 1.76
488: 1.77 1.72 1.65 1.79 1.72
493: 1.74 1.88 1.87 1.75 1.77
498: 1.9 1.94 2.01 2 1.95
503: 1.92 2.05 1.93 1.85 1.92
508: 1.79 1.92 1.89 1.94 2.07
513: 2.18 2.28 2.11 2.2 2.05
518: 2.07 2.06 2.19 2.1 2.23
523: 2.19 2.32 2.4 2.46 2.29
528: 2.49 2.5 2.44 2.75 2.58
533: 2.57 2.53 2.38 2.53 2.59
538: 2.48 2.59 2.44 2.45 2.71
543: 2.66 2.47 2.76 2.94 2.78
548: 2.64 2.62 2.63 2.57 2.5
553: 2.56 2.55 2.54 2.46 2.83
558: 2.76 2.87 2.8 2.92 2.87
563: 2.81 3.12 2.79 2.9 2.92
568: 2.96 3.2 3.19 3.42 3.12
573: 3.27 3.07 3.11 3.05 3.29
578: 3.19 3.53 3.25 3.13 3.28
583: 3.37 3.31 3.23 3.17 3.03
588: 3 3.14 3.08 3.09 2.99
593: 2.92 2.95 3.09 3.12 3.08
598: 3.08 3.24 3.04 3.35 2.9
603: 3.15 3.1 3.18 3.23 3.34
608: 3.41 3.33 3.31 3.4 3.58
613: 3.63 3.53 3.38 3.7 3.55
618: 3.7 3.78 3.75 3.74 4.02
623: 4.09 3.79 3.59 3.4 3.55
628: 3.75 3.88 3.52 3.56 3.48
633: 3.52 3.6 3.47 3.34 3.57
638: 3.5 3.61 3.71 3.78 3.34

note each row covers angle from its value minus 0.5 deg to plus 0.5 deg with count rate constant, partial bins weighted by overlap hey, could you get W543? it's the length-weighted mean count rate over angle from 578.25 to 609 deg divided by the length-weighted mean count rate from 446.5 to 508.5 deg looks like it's 1.81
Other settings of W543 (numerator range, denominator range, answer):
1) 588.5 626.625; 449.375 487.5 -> 2.00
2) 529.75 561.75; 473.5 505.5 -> 1.46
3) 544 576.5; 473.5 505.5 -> 1.58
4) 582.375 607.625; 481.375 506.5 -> 1.70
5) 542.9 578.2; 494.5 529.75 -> 1.38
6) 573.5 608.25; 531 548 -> 1.21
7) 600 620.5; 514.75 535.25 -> 1.46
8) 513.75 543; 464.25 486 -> 1.42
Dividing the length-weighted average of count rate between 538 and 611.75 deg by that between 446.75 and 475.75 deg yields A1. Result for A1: 1.8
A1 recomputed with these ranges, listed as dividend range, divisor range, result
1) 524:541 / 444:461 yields 1.46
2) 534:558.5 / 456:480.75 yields 1.58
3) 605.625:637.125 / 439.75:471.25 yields 2.17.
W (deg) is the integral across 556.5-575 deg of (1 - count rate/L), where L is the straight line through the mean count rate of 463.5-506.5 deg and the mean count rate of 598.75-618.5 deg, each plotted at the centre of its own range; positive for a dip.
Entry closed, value -1.3 deg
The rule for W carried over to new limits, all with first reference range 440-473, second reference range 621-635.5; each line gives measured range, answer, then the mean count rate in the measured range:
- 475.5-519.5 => 5.3 deg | 1.88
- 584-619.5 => 1.1 deg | 3.25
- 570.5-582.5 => -0.7 deg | 3.23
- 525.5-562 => 0.9 deg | 2.6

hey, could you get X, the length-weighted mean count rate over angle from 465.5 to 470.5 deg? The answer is 1.56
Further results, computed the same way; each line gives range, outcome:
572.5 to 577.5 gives 3.16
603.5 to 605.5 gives 3.14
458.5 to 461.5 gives 1.69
